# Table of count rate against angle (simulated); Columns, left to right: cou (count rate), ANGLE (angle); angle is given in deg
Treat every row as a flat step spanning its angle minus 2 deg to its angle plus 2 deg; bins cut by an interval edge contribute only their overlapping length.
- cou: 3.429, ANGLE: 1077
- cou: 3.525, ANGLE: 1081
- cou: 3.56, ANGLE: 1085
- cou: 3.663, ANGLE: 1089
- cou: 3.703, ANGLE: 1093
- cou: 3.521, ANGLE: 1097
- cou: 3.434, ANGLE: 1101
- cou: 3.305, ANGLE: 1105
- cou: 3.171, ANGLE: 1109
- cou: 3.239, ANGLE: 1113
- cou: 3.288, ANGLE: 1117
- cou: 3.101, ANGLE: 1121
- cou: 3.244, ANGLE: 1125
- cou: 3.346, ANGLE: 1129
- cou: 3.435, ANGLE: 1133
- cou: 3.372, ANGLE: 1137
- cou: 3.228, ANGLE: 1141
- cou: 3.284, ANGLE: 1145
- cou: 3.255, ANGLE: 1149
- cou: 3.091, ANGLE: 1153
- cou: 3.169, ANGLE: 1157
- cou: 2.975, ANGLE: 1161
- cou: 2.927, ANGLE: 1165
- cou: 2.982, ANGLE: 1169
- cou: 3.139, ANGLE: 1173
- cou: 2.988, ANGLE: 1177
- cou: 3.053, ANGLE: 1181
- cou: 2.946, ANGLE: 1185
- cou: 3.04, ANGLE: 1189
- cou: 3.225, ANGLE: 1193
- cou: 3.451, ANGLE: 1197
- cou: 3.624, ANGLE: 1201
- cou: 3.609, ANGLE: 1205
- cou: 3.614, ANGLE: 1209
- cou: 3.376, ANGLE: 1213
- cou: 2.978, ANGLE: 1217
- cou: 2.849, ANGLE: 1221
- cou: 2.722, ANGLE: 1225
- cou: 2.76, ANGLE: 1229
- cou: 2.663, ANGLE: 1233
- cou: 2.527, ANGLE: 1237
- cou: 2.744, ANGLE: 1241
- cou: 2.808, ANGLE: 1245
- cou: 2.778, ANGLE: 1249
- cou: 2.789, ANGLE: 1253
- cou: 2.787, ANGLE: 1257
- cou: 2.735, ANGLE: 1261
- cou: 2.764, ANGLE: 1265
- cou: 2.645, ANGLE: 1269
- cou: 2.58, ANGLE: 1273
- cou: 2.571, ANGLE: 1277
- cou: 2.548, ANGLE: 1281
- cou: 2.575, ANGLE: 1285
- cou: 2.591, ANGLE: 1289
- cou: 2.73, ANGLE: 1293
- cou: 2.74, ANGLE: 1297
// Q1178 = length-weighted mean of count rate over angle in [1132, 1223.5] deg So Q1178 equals 3.2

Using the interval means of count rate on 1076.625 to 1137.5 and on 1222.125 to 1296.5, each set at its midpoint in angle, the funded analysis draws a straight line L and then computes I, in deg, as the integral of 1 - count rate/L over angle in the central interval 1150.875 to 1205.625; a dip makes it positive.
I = -1.6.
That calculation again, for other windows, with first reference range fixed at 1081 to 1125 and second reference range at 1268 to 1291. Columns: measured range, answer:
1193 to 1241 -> -3.66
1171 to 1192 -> -0.06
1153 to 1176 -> 0.54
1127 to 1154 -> -0.59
